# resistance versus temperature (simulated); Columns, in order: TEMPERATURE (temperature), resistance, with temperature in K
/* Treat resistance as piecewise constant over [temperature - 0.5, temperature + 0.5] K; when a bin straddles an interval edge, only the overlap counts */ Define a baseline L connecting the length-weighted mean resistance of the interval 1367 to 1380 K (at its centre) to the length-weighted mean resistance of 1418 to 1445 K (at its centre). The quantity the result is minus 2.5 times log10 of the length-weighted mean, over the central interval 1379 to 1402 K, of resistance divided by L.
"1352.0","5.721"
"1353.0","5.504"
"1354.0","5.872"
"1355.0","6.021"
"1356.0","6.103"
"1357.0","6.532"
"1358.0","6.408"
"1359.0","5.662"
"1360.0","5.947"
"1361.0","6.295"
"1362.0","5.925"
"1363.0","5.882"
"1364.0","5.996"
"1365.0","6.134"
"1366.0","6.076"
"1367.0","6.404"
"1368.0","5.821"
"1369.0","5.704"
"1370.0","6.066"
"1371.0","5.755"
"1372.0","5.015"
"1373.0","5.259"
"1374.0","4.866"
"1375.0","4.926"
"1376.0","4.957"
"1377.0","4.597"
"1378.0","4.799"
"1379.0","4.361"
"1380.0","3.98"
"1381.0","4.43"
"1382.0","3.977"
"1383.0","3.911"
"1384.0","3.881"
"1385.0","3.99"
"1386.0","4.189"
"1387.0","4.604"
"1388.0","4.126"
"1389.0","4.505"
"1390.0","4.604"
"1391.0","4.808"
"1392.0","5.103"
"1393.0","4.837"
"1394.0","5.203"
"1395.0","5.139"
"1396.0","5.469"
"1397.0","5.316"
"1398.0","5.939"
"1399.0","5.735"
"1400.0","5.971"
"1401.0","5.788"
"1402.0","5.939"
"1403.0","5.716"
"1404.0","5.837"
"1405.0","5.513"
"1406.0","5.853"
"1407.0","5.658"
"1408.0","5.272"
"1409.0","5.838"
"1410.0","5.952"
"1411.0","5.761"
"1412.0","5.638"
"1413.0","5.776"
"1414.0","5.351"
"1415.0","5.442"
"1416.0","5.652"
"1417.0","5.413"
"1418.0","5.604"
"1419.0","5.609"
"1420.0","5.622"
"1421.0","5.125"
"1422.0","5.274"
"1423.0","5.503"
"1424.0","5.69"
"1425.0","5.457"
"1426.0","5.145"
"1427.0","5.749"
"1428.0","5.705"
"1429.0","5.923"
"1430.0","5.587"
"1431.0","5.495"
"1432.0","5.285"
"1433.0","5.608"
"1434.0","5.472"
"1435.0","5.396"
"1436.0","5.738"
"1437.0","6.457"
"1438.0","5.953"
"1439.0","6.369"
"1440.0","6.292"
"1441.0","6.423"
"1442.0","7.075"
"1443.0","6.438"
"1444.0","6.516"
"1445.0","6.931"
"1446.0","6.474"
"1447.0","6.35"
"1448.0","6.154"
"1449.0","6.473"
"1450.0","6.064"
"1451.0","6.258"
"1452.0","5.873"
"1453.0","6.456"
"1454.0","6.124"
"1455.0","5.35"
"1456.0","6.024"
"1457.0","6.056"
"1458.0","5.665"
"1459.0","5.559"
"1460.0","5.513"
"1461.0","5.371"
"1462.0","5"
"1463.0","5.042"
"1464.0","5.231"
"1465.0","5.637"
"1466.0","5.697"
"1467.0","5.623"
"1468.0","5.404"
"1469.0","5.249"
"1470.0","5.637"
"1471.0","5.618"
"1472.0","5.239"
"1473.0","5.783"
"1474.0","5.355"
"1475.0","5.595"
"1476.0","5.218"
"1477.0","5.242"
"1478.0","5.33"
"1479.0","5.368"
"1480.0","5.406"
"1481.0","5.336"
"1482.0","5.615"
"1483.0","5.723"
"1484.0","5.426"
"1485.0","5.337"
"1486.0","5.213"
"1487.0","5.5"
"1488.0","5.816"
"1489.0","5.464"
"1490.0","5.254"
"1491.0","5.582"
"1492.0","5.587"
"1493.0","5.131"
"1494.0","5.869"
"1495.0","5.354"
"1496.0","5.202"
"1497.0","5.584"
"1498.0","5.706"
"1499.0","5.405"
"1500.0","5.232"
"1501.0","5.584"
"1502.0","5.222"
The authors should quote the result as 0.12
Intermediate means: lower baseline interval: 5.18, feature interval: 4.81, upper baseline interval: 5.82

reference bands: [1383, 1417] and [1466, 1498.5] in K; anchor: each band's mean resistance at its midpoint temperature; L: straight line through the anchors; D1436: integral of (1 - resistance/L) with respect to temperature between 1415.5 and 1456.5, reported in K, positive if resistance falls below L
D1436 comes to -4.2 K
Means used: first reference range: 5.27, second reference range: 5.47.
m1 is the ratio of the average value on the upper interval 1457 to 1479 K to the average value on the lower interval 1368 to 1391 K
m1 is 1.16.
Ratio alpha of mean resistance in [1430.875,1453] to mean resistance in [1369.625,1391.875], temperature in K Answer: 1.33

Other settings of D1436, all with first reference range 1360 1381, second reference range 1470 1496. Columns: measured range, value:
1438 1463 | -3.0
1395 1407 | -0.6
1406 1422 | -0.4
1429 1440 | -0.7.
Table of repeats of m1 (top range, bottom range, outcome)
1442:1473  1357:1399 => 1.13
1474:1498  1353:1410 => 1.02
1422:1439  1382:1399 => 1.19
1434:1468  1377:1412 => 1.18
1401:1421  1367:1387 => 1.18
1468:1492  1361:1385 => 1.06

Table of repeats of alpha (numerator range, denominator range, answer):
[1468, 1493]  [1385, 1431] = 1.01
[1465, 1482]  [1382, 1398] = 1.17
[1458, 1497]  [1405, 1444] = 0.95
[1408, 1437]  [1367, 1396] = 1.16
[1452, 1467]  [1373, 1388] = 1.28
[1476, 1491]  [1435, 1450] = 0.85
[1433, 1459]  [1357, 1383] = 1.14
